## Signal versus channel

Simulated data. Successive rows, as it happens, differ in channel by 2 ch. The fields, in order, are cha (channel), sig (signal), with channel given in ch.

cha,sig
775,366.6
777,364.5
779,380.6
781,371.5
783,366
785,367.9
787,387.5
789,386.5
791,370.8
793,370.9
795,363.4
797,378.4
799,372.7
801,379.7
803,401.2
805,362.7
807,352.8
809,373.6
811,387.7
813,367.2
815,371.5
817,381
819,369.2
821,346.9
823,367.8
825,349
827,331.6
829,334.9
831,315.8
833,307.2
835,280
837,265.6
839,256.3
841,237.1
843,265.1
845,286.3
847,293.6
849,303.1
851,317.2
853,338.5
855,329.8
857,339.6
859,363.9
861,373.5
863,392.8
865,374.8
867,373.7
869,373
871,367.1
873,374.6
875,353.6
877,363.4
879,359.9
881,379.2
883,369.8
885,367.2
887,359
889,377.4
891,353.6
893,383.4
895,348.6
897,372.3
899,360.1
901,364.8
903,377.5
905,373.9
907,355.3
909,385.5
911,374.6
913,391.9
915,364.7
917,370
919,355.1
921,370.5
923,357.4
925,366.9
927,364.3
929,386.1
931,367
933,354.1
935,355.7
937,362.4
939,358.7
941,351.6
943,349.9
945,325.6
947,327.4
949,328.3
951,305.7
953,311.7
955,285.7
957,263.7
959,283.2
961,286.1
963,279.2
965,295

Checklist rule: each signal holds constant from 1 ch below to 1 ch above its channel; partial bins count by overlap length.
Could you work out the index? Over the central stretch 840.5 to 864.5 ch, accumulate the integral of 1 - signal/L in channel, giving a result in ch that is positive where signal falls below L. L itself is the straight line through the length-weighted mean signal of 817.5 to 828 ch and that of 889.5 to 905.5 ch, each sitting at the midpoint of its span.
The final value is 2.4 ch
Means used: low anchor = 354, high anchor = 367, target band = 323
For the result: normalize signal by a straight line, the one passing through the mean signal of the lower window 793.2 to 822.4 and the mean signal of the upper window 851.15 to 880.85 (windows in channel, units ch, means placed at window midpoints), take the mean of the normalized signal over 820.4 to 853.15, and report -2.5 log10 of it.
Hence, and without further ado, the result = 0.20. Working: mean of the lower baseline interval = 372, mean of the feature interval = 304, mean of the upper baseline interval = 362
